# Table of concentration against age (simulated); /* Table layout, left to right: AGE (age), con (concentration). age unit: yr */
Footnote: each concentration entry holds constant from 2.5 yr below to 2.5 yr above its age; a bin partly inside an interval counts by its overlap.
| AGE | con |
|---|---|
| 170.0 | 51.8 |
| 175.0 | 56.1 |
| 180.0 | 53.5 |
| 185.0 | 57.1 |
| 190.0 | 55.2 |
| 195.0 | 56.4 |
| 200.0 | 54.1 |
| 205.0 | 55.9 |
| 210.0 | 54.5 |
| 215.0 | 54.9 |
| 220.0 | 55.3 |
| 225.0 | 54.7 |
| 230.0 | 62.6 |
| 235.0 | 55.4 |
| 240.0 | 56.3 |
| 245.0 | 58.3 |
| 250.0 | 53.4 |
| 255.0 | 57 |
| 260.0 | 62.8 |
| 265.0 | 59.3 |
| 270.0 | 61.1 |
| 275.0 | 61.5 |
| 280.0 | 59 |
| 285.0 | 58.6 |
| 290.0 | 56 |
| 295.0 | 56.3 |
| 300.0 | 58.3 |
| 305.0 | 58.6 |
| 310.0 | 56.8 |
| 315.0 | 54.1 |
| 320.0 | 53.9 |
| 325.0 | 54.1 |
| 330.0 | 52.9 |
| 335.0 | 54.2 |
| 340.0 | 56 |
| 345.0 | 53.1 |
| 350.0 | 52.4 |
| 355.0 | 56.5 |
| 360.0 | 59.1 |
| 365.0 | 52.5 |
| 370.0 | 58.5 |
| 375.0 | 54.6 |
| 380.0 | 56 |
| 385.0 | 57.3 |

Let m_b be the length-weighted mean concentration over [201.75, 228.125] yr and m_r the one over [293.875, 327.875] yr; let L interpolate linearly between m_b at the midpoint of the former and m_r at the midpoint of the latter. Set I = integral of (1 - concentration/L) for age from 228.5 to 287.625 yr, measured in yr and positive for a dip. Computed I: -3.4 yr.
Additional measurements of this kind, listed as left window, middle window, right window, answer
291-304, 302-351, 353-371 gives 1.92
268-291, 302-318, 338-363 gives 0.33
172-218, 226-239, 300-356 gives -0.72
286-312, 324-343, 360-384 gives 0.79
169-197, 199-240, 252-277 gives 1.00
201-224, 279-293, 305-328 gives -0.66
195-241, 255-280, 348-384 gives -2.07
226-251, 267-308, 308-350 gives -2.23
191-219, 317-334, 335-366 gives 0.41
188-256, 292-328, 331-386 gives -0.25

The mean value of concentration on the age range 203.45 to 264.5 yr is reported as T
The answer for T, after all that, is 56.9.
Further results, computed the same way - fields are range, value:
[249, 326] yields 57.7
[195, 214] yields 55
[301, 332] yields 55.3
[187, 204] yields 55.3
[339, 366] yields 55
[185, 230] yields 55.6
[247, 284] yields 59.1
